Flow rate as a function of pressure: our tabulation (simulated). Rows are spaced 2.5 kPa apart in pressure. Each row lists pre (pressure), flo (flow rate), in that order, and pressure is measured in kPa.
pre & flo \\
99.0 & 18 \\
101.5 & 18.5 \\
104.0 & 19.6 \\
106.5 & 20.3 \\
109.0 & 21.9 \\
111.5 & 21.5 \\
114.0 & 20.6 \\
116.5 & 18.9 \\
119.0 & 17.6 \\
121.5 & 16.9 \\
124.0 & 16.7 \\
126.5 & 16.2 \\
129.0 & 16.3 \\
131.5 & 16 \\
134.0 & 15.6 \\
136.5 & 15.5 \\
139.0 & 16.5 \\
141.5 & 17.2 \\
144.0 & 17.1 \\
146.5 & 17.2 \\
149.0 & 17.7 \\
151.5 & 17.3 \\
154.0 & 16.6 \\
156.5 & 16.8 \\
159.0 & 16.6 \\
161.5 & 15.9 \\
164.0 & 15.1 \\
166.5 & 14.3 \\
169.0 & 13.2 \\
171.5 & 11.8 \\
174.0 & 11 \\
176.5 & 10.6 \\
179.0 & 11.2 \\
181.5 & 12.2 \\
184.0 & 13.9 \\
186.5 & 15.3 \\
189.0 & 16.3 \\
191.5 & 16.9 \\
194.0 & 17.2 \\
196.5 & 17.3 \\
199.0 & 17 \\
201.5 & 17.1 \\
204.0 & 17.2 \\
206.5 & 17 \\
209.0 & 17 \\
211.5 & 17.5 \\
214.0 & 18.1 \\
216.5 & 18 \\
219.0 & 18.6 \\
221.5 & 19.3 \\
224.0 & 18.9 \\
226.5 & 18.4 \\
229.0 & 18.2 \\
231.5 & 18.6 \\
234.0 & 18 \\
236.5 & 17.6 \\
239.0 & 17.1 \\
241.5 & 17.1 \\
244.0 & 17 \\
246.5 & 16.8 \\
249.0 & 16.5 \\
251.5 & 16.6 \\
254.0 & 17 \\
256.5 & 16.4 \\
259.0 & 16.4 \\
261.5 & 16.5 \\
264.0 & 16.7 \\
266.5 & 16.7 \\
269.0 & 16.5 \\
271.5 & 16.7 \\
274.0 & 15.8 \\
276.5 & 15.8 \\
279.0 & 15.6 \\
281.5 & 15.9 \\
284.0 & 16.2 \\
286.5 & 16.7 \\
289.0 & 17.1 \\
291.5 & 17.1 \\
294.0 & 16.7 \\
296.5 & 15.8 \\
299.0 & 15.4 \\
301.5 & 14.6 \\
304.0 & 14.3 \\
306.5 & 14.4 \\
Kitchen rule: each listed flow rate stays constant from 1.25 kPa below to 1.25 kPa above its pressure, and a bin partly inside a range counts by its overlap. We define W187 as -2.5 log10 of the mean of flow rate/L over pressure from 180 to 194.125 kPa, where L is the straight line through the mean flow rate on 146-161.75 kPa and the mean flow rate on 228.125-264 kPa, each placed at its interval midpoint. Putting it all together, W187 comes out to 0.13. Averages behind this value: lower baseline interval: 16.9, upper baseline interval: 17.1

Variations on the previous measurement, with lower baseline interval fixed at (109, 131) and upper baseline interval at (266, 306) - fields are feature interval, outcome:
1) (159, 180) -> 0.32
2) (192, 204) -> 0.00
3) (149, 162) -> 0.06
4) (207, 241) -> -0.08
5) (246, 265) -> -0.01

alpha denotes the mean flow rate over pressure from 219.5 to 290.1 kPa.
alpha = 17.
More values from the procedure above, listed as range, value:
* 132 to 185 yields 14.9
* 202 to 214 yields 17.3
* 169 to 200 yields 14.2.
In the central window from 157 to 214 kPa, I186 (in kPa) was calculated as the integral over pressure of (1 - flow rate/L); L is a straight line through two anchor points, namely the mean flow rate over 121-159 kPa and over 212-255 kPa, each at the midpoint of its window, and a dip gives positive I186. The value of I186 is 6.7 kPa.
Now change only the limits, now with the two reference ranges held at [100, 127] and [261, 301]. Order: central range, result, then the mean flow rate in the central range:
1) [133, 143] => 1.3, 16.2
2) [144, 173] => 4.1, 15.7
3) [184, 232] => 0.0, 17.5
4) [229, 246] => -0.6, 17.6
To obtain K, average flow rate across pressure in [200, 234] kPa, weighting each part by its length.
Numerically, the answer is 18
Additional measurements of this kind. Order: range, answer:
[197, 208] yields 17.1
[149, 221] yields 15.7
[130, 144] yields 16.2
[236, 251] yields 17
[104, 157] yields 17.7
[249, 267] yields 16.6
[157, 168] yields 15.5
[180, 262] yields 17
